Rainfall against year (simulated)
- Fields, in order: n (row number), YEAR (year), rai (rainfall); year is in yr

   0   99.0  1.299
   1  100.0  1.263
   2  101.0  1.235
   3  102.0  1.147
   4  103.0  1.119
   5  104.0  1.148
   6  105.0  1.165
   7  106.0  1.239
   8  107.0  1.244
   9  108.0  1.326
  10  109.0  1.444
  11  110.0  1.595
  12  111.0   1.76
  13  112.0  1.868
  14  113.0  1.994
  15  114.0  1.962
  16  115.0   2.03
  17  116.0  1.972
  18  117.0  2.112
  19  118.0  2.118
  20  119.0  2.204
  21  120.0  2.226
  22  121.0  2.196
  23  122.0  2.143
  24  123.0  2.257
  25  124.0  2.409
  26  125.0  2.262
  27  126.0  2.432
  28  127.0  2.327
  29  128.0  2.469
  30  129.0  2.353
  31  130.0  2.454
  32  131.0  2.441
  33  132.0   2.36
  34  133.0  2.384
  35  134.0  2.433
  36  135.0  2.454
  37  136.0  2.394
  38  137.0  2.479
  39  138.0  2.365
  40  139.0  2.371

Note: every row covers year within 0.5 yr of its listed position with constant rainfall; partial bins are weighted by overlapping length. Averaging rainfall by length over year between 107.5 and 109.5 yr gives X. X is 1.39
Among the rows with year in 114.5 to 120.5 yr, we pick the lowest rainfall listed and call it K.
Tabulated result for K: 1.972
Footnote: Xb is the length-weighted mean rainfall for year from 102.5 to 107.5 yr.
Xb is 1.18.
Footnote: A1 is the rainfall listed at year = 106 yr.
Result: 1.239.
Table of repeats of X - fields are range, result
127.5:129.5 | 2.41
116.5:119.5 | 2.14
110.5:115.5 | 1.92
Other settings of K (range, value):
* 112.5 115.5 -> 1.962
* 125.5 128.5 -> 2.327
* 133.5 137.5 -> 2.394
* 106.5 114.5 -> 1.244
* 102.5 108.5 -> 1.119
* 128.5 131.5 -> 2.353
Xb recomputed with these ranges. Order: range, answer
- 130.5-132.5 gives 2.4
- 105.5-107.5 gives 1.24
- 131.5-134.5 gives 2.39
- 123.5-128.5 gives 2.38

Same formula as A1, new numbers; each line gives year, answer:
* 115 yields 2.03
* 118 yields 2.118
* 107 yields 1.244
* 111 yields 1.76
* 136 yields 2.394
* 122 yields 2.143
